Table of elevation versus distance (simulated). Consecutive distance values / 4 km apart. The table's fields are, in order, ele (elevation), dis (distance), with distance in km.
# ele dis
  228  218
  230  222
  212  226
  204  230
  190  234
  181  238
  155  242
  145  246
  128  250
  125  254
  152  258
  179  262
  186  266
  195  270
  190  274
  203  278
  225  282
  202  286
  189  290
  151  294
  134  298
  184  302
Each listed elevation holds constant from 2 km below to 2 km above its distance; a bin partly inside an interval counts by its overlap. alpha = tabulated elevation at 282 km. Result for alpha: 225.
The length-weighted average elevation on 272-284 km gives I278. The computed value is 206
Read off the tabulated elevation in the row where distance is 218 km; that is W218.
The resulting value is 228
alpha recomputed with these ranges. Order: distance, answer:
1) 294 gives 151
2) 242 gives 155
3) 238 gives 181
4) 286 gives 202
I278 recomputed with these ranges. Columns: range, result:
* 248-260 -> 135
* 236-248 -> 160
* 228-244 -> 182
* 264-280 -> 194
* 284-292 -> 196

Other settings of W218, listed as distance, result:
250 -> 128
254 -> 125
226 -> 212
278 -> 203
